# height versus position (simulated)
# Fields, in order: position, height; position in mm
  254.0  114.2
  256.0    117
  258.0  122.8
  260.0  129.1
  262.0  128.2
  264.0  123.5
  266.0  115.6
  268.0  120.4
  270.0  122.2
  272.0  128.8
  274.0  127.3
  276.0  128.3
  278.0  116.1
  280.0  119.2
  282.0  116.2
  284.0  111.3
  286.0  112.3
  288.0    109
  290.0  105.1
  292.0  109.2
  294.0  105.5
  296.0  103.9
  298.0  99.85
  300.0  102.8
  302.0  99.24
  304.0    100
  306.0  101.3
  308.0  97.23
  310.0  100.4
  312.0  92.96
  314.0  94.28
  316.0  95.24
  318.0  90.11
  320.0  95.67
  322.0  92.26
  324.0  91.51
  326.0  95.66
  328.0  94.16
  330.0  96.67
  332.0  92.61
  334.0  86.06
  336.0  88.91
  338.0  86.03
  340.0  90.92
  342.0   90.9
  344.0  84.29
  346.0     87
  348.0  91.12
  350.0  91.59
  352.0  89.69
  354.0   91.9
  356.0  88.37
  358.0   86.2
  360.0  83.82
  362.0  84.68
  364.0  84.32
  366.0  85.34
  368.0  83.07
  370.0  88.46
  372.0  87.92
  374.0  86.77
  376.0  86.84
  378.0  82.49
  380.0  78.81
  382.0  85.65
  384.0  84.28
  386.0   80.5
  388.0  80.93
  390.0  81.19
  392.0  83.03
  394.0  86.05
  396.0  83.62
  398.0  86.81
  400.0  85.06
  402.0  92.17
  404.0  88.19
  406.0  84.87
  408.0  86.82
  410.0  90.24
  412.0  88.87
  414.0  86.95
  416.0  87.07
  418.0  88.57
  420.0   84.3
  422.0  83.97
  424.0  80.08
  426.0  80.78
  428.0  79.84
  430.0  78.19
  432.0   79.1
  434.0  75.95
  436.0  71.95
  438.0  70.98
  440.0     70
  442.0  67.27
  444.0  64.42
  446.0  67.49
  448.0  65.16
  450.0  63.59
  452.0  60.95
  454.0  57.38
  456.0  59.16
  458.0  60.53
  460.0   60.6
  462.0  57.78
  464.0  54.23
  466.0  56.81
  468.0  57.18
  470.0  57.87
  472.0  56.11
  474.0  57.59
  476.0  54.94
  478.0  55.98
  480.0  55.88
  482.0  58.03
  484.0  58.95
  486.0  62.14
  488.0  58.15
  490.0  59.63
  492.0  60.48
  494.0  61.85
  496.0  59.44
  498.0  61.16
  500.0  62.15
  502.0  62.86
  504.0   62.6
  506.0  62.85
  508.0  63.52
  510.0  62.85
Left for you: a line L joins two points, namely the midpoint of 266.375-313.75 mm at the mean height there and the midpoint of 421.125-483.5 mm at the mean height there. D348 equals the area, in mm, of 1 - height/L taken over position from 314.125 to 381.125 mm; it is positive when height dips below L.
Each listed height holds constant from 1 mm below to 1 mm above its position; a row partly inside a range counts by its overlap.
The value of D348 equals 3.5 mm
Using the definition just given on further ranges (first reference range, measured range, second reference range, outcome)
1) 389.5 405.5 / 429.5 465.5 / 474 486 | 1.7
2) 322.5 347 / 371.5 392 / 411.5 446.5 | 0.2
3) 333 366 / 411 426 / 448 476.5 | -3.3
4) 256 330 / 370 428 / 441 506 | -4.0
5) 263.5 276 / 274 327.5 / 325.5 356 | 2.7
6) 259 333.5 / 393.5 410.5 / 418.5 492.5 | -1.7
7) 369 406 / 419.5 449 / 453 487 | -2.0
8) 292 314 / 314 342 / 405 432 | 1.4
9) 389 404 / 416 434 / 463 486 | -1.6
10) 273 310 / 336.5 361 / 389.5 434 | 2.2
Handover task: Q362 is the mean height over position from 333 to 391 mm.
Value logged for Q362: 86.1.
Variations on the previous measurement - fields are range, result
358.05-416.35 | 85.3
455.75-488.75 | 57.7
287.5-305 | 104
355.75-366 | 85.3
